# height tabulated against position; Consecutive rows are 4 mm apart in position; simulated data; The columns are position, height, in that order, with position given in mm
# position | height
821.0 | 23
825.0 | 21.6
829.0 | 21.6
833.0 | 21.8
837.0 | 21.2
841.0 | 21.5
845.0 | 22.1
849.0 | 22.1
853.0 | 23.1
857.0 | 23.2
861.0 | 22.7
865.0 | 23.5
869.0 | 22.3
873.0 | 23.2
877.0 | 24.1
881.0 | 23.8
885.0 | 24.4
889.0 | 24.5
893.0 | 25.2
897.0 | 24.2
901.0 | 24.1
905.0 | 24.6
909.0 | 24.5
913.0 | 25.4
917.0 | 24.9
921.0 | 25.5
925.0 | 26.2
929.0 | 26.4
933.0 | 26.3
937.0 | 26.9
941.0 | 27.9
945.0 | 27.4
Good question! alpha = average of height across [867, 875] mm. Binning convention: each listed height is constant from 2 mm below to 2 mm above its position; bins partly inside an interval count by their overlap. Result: 22.8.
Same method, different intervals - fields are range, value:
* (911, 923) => 25.3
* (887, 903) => 24.5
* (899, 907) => 24.4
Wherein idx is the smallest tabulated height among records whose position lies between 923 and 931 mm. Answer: 26.2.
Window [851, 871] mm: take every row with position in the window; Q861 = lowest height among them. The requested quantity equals 22.3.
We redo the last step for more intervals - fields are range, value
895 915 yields 24.1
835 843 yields 21.2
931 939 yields 26.3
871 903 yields 23.2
